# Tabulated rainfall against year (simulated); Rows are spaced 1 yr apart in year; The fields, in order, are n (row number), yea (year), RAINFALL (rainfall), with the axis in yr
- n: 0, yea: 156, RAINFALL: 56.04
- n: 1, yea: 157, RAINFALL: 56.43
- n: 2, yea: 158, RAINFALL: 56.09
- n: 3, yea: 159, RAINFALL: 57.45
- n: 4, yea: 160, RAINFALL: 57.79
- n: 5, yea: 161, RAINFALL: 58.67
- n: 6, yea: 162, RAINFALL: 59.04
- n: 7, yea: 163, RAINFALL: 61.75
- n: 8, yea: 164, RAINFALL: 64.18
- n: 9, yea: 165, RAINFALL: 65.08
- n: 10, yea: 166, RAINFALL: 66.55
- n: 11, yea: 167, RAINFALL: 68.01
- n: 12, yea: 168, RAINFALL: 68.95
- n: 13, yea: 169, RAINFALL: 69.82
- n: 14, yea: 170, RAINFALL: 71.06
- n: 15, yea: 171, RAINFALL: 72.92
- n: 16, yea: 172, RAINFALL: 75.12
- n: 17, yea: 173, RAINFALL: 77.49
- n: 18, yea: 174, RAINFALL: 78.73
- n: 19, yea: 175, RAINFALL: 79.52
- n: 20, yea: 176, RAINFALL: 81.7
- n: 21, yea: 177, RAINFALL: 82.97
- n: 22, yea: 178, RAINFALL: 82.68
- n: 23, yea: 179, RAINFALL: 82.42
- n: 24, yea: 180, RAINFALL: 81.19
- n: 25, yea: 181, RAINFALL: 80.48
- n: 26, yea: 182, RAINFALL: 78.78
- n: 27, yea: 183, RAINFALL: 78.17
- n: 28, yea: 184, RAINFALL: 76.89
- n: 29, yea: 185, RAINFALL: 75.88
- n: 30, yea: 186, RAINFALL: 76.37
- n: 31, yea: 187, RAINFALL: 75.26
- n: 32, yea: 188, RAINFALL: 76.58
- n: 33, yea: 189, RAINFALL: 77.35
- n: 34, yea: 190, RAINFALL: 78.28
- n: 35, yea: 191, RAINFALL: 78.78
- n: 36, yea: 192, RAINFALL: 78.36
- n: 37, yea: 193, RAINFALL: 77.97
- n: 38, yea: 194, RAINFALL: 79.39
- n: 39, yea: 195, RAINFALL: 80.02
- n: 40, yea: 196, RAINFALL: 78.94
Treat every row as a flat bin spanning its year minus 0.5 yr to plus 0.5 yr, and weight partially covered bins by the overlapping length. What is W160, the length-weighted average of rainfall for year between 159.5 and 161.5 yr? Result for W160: 58.2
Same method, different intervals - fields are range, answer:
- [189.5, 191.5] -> 78.5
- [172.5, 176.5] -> 79.4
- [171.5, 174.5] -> 77.1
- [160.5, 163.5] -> 59.8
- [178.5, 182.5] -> 80.7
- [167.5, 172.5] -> 71.6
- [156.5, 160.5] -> 56.9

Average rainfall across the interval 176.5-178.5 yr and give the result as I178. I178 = 82.8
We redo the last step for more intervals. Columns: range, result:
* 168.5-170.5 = 70.4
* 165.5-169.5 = 68.3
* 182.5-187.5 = 76.5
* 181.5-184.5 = 77.9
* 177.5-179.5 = 82.6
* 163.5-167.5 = 66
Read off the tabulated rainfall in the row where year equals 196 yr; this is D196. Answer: 78.94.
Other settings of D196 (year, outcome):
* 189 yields 77.35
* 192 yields 78.36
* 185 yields 75.88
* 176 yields 81.7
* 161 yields 58.67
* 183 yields 78.17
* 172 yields 75.12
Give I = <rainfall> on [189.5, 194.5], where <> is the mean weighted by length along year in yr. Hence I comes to 78.6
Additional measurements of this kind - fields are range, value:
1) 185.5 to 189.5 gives 76.4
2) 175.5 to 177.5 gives 82.3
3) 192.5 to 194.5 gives 78.7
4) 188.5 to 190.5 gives 77.8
